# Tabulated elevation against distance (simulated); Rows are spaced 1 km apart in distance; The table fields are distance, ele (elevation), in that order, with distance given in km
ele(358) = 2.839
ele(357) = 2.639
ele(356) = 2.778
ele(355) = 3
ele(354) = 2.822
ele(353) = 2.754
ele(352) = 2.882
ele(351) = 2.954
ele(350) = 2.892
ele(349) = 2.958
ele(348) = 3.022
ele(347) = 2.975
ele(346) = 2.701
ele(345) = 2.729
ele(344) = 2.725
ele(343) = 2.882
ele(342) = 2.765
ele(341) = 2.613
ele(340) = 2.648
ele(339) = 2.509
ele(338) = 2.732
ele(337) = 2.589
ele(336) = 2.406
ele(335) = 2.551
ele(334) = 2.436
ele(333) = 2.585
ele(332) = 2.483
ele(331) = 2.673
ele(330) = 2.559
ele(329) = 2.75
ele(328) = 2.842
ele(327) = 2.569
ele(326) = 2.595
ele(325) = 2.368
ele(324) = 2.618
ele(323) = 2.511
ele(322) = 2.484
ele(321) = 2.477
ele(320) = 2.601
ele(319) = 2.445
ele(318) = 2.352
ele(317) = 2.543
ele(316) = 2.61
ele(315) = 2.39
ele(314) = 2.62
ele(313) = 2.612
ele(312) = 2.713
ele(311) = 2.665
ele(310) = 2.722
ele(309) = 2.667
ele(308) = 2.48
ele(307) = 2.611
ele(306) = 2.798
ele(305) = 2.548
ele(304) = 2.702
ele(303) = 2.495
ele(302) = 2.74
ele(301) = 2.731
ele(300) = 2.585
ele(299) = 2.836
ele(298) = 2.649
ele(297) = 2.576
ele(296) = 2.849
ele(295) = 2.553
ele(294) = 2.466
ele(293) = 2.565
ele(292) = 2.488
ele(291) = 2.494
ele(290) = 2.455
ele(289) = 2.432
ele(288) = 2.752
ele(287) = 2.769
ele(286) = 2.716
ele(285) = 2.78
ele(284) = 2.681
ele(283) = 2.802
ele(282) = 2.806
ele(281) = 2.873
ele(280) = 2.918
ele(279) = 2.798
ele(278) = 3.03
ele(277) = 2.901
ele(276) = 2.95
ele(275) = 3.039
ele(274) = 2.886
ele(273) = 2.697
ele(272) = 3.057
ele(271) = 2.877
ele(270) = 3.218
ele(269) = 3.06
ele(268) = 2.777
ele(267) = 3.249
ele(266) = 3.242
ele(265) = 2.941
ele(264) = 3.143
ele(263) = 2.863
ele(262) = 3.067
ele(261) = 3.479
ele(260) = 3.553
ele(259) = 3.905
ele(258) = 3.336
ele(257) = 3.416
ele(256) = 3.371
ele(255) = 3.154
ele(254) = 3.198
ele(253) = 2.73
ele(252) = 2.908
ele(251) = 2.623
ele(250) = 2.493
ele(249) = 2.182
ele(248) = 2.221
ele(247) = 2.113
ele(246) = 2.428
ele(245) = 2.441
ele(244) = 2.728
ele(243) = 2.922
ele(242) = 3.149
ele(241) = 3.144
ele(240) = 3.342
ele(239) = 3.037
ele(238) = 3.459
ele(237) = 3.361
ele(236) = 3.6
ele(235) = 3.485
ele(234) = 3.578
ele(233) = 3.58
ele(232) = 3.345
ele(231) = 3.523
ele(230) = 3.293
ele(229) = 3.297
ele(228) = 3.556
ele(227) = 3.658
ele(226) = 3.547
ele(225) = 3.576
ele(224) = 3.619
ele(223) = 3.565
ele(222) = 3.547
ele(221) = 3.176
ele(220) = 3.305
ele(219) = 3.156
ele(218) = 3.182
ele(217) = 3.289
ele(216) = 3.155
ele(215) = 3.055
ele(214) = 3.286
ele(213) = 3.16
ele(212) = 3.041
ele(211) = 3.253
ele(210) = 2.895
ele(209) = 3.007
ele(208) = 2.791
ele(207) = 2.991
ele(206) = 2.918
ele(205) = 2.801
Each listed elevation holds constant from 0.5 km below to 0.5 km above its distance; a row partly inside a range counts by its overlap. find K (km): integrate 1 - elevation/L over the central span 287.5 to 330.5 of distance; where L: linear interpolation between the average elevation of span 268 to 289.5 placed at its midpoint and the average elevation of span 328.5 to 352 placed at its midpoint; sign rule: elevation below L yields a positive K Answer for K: 2.9 km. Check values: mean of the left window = 2.86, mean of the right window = 2.71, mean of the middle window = 2.59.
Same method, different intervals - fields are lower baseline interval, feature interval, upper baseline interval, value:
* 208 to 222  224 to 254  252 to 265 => 1.0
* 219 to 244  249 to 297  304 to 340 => 1.7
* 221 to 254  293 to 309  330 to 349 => 1.2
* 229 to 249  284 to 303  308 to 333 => 0.7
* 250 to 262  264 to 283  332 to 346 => 0.7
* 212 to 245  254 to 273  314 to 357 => -0.5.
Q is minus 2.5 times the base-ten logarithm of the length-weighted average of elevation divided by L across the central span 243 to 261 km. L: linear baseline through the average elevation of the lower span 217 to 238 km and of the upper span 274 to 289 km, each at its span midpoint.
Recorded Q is 0.096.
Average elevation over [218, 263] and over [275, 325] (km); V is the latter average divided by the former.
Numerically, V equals 0.8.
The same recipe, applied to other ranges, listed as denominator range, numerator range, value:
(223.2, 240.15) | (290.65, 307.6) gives 0.76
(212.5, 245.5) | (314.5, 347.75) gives 0.79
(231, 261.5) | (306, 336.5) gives 0.83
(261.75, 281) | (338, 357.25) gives 0.94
